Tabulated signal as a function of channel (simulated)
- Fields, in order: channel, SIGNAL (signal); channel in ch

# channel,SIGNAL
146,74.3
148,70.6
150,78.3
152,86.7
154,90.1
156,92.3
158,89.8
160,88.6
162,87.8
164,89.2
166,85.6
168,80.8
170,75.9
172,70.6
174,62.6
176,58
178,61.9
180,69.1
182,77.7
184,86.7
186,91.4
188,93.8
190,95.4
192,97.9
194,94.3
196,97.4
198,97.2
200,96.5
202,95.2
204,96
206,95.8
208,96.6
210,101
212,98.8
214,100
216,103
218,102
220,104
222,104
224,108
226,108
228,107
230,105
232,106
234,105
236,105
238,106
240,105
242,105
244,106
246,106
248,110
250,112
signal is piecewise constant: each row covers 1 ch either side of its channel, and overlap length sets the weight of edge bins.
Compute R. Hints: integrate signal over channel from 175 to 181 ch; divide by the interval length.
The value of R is 63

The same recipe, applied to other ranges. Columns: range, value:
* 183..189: 90.6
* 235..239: 106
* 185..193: 94.6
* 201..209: 95.9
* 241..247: 106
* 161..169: 85.8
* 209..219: 101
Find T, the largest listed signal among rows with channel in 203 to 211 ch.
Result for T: 101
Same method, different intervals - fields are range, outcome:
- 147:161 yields 92.3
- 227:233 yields 107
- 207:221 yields 104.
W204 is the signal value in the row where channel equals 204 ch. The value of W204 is 96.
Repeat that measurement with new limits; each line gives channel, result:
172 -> 70.6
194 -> 94.3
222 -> 104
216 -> 103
